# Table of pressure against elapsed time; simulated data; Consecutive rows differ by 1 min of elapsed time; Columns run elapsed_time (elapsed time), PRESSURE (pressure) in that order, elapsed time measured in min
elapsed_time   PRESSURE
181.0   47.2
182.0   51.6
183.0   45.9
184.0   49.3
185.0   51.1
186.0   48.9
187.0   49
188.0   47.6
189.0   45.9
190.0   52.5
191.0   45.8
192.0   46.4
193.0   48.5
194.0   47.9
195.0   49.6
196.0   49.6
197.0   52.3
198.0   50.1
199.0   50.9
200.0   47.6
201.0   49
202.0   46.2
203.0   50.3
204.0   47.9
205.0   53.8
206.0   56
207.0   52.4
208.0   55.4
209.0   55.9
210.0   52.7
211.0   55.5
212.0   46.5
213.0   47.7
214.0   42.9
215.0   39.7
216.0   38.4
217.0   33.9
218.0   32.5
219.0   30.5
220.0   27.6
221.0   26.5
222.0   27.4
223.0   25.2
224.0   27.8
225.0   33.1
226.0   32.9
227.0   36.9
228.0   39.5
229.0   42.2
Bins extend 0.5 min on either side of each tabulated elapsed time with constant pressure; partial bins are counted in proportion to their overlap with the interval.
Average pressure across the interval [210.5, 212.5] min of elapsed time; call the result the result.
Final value 51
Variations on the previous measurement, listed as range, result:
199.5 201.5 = 48.3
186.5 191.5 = 48.2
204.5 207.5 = 54.1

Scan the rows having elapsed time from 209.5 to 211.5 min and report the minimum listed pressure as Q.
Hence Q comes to 52.7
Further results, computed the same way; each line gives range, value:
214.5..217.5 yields 33.9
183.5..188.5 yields 47.6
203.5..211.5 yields 47.9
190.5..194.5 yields 45.8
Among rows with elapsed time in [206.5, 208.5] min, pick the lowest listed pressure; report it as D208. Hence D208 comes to 52.4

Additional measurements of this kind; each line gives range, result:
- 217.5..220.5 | 27.6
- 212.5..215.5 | 39.7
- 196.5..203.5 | 46.2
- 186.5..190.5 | 45.9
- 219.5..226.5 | 25.2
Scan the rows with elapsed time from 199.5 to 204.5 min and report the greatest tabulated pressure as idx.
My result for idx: 50.3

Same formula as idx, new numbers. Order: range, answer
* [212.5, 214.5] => 47.7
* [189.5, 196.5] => 52.5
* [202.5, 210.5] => 56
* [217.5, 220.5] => 32.5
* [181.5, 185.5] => 51.6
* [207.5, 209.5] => 55.9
